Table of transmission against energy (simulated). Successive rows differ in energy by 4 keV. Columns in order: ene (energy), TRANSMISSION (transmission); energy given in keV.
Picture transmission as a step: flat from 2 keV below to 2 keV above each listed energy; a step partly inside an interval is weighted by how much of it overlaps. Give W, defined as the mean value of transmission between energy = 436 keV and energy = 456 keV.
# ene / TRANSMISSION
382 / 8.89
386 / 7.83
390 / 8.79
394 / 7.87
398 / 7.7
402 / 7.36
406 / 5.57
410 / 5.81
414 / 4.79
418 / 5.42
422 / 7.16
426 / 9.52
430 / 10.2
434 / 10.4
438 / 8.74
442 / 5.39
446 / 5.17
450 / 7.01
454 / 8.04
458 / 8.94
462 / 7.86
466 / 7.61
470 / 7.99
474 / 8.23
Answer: 6.87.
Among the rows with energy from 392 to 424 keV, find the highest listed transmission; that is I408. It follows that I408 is 7.87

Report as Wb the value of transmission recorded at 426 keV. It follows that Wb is 9.52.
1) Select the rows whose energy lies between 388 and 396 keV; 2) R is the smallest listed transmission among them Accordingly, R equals 7.87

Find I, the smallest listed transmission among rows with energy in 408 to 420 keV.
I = 4.79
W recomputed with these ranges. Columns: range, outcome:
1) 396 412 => 6.61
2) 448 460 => 8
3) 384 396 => 8.16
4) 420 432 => 8.96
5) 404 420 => 5.4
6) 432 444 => 8.18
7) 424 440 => 9.71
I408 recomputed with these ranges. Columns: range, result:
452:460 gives 8.94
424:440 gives 10.4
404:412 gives 5.81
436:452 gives 8.74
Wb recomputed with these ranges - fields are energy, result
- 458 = 8.94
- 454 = 8.04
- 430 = 10.2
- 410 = 5.81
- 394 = 7.87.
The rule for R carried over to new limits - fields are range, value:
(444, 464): 5.17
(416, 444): 5.39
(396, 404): 7.36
